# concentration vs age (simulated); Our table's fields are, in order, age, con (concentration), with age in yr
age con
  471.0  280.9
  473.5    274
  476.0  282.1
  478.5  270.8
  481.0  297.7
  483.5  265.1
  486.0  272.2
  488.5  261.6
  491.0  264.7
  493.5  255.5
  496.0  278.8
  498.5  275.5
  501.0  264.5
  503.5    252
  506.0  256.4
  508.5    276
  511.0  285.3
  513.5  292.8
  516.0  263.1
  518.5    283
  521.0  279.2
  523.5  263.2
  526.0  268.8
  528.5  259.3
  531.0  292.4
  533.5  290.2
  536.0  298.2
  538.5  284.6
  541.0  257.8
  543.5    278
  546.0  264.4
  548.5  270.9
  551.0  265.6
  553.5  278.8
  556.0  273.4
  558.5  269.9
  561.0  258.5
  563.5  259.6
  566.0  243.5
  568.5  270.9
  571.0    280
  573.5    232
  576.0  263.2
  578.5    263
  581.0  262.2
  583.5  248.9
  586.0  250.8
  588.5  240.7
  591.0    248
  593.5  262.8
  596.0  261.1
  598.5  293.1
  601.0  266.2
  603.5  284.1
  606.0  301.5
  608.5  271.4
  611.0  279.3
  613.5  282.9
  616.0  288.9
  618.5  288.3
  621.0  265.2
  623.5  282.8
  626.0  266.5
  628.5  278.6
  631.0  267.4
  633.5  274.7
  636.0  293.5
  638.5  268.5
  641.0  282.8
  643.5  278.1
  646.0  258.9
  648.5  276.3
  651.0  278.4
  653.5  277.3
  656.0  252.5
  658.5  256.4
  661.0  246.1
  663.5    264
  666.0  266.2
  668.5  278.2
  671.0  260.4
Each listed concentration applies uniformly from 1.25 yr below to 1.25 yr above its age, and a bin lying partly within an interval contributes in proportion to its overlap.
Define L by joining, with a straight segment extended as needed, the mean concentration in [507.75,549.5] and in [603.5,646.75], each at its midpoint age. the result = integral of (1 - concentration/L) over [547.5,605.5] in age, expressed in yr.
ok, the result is 3.0 yr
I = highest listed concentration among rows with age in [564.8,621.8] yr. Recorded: 301.5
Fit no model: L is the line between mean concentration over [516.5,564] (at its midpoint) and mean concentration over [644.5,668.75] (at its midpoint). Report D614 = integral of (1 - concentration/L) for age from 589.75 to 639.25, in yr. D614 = -1.5 yr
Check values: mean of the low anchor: 274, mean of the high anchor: 265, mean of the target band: 276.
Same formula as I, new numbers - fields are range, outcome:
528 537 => 298.2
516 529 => 283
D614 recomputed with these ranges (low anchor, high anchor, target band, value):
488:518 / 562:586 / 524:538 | -0.9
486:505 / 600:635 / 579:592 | 1.1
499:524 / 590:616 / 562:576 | 0.9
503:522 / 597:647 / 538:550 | 0.2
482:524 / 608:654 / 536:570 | 0.5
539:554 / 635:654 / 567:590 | 1.3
